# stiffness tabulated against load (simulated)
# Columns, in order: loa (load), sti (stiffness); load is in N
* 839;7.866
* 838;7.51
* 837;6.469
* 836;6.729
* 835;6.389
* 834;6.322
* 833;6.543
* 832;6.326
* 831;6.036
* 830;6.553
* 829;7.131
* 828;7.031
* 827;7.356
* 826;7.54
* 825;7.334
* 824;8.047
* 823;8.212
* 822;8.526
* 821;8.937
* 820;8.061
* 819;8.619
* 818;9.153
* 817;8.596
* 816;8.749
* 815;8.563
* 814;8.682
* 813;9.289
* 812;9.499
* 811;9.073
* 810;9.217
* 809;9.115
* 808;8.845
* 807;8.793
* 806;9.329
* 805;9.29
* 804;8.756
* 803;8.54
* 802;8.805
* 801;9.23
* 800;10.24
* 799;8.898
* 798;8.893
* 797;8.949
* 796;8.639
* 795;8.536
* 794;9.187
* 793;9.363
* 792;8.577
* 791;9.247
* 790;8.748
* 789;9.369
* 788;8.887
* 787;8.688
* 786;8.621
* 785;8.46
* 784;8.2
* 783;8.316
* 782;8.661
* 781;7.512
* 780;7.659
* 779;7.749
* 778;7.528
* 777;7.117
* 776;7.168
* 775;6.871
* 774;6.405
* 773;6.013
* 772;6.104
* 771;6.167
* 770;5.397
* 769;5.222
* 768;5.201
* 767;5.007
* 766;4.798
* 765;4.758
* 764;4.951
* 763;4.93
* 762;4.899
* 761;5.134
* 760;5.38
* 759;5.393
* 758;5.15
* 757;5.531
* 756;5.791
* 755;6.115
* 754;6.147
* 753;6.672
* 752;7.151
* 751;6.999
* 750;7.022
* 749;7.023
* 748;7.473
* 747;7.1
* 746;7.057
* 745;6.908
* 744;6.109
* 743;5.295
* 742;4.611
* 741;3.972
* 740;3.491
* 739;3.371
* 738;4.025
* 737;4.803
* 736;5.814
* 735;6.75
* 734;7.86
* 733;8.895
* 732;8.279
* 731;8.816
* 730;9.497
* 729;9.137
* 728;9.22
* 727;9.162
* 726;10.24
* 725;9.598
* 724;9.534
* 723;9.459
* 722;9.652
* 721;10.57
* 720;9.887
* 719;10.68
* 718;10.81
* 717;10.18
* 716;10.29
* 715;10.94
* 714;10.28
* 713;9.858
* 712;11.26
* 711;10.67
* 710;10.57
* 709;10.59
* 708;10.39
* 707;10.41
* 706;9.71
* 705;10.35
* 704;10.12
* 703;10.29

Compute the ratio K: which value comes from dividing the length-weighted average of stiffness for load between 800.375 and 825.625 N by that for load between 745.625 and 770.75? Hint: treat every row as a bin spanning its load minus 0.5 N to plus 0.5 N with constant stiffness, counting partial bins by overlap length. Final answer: 1.5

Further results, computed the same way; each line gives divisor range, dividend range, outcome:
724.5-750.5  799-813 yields 1.31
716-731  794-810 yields 0.92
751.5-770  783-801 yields 1.63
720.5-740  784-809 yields 1.11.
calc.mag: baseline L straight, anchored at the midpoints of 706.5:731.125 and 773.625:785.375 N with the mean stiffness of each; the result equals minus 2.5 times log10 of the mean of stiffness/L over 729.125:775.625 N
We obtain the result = 0.40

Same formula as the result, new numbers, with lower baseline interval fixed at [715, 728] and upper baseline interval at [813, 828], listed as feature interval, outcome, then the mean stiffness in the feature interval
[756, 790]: 0.35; 6.6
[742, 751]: 0.40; 6.64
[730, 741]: 0.49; 6.26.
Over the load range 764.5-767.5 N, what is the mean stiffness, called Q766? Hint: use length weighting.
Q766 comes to 4.85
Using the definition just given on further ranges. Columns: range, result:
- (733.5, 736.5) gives 6.81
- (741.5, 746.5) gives 6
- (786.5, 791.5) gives 8.99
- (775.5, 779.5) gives 7.39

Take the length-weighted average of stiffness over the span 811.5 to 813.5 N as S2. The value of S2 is 9.39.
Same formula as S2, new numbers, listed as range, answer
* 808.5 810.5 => 9.17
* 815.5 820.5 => 8.64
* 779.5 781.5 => 7.59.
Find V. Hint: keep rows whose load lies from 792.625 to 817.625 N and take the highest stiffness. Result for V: 10.24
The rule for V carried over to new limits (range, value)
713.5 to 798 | 10.94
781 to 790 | 9.369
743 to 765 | 7.473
